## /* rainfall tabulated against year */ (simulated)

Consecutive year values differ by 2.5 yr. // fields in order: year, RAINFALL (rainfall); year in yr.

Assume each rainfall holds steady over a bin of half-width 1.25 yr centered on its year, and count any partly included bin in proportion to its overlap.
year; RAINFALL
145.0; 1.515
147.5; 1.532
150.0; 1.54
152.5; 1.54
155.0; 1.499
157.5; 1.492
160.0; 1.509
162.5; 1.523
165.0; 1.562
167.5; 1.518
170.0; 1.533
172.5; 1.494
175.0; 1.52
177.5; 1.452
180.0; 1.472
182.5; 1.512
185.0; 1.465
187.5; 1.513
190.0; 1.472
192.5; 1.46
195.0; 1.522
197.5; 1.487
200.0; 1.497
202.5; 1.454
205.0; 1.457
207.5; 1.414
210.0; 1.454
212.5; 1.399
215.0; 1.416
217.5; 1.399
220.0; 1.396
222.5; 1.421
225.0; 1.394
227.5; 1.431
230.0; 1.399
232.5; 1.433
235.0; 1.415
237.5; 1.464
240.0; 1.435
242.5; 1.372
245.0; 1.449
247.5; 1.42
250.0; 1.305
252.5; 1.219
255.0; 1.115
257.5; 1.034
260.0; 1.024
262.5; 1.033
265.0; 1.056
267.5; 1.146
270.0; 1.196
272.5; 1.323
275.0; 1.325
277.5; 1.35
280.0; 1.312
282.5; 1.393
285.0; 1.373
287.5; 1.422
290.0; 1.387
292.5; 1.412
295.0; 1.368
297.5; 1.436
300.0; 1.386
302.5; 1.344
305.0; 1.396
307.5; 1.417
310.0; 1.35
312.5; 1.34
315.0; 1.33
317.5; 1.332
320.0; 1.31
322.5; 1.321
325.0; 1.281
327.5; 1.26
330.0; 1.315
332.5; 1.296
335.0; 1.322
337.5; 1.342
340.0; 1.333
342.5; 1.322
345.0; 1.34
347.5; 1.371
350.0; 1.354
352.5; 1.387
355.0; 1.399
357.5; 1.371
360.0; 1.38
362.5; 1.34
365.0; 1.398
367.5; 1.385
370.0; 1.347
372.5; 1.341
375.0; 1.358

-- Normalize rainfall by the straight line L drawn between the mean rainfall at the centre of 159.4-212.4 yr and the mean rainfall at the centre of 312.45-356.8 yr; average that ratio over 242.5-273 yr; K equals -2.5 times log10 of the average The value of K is 0.18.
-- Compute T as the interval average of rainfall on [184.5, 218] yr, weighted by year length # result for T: 1.46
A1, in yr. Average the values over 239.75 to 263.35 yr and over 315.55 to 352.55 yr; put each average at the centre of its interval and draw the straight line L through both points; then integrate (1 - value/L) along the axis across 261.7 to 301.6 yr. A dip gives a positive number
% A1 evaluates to -1.3 yr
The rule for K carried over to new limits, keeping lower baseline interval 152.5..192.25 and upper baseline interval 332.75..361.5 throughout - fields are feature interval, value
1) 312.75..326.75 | 0.05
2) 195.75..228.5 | 0.03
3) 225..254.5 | 0.04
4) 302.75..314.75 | 0.01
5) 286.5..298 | 0.00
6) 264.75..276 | 0.16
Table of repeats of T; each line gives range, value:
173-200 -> 1.49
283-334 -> 1.35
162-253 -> 1.45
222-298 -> 1.32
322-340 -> 1.31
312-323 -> 1.33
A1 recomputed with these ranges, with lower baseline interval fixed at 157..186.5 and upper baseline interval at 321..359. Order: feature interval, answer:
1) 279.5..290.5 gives 0.1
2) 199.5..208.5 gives 0.1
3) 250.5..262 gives 2.5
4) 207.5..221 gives 0.4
